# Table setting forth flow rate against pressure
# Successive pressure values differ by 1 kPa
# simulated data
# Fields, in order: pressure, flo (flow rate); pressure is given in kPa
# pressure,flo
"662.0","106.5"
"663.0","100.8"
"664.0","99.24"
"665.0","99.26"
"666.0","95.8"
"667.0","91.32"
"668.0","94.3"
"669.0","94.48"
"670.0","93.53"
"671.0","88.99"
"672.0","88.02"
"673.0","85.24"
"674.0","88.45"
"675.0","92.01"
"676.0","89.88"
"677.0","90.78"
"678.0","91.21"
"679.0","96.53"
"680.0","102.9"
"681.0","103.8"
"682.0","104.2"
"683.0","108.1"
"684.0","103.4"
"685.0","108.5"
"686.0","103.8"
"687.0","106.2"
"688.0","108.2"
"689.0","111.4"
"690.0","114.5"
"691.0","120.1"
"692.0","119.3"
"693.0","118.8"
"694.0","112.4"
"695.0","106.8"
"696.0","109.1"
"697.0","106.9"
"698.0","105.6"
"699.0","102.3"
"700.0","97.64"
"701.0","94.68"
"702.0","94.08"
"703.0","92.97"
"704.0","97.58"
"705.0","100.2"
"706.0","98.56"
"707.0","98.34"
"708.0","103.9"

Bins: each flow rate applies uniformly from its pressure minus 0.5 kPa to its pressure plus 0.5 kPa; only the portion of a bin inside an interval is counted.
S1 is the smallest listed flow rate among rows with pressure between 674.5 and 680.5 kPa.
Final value 89.88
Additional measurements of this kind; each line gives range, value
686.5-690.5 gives 106.2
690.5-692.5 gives 119.3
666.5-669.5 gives 91.32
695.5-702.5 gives 94.08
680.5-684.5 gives 103.4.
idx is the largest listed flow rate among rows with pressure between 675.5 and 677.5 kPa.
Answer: 90.78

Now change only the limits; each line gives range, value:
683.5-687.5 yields 108.5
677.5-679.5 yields 96.53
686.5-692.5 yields 120.1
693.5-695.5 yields 112.4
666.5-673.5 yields 94.48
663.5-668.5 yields 99.26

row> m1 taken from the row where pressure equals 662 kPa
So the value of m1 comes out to 106.5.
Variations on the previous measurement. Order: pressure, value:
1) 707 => 98.34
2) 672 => 88.02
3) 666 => 95.8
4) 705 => 100.2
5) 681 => 103.8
